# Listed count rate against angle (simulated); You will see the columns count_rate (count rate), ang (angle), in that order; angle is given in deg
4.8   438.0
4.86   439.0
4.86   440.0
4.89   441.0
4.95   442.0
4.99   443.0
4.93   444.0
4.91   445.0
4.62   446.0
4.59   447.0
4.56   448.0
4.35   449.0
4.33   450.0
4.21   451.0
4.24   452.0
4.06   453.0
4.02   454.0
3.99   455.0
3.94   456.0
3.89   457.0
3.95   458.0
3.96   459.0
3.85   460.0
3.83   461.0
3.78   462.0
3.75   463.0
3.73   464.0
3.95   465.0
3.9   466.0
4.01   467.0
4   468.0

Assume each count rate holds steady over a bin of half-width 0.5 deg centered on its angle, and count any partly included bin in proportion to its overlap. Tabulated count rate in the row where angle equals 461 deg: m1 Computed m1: 3.83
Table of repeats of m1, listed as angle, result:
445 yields 4.91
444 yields 4.93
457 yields 3.89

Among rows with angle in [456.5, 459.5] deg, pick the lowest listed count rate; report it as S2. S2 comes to 3.89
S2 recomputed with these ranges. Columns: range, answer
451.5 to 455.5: 3.99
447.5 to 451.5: 4.21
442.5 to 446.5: 4.62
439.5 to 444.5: 4.86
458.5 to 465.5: 3.73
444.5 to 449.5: 4.35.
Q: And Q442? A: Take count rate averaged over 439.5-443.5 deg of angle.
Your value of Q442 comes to 4.92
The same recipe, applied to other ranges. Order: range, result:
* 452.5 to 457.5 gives 3.98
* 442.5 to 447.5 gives 4.81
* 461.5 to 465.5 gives 3.8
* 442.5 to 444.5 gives 4.96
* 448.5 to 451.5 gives 4.3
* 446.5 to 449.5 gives 4.5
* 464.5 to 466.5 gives 3.92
